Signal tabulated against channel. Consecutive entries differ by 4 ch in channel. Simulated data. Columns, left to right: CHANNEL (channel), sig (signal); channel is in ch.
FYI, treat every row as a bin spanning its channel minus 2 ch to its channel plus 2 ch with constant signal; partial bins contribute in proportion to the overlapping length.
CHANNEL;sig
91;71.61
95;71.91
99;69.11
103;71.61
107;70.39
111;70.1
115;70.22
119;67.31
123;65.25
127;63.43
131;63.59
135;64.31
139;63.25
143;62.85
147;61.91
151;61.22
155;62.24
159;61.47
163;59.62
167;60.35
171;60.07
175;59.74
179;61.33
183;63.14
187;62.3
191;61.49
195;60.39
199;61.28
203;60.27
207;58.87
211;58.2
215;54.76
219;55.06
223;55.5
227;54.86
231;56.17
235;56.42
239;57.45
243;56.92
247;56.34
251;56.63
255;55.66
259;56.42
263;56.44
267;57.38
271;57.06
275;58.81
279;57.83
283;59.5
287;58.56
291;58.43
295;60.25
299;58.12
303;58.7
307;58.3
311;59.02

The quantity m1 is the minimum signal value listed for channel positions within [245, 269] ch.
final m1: 55.66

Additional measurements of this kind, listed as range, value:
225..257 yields 54.86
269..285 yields 57.06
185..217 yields 54.76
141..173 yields 59.62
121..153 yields 61.22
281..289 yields 58.56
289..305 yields 58.12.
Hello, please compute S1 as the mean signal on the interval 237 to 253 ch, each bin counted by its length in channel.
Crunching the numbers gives 56.8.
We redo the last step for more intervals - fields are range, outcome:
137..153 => 62.3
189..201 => 61.1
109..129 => 67.3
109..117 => 70.2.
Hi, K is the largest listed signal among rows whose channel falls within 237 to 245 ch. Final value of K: 57.45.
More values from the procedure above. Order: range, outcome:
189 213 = 61.49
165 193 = 63.14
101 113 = 71.61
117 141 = 67.31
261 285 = 59.5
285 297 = 60.25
